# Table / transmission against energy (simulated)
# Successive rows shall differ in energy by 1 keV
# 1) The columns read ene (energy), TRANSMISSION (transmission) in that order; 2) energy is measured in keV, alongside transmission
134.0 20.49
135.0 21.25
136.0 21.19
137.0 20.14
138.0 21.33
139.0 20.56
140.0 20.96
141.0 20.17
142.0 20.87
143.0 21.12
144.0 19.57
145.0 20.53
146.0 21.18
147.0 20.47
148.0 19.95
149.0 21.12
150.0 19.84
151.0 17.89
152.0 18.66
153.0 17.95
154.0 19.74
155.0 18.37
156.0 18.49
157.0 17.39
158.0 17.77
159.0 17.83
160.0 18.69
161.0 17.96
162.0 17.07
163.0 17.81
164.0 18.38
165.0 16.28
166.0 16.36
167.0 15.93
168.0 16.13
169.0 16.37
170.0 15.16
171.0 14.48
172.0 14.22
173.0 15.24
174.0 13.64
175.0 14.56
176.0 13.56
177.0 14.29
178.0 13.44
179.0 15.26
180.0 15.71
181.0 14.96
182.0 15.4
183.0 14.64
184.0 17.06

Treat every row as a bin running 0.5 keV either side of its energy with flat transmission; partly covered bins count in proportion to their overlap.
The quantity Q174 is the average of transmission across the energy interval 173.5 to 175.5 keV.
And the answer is 14.1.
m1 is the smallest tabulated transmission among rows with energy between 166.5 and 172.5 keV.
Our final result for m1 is 14.22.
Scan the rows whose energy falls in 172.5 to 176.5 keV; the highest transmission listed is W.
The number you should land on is 15.24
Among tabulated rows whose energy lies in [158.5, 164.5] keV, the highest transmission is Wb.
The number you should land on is 18.69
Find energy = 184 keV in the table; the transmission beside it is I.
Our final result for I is 17.06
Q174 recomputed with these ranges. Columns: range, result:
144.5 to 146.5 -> 20.9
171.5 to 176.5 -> 14.2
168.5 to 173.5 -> 15.1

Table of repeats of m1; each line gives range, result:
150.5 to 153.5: 17.89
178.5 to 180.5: 15.26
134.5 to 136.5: 21.19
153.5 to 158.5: 17.39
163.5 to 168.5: 15.93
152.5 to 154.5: 17.95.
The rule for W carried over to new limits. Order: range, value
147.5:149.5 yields 21.12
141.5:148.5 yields 21.18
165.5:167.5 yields 16.36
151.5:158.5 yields 19.74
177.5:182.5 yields 15.71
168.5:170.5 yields 16.37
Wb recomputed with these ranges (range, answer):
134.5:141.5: 21.33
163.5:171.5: 18.38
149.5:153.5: 19.84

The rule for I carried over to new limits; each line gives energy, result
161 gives 17.96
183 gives 14.64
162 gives 17.07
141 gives 20.17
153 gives 17.95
